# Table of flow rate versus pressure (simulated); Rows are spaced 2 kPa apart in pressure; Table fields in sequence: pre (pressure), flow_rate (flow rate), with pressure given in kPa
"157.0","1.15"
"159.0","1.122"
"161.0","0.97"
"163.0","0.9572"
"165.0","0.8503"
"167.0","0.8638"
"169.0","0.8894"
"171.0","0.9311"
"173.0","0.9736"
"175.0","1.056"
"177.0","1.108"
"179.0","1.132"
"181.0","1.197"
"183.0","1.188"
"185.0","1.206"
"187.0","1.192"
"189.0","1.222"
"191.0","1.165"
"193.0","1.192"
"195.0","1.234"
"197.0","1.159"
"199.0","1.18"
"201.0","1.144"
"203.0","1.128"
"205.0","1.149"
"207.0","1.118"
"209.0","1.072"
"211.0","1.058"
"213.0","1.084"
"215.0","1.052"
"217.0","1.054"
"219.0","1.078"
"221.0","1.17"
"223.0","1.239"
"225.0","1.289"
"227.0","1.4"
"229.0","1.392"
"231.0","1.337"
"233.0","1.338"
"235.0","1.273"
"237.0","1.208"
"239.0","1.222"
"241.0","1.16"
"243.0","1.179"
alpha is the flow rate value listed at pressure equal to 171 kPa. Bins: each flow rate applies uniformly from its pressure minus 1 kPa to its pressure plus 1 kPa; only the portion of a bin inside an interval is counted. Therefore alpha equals 0.9311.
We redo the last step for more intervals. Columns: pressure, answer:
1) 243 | 1.179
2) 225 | 1.289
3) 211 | 1.058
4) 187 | 1.192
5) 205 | 1.149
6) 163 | 0.9572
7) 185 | 1.206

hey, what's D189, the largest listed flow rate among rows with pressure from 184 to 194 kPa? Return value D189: 1.222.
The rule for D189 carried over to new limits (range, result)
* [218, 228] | 1.4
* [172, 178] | 1.108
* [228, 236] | 1.392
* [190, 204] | 1.234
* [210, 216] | 1.084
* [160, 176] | 1.056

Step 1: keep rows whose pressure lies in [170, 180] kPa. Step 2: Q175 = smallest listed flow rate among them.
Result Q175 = 0.9311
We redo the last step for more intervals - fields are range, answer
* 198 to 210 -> 1.072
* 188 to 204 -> 1.128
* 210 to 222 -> 1.052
